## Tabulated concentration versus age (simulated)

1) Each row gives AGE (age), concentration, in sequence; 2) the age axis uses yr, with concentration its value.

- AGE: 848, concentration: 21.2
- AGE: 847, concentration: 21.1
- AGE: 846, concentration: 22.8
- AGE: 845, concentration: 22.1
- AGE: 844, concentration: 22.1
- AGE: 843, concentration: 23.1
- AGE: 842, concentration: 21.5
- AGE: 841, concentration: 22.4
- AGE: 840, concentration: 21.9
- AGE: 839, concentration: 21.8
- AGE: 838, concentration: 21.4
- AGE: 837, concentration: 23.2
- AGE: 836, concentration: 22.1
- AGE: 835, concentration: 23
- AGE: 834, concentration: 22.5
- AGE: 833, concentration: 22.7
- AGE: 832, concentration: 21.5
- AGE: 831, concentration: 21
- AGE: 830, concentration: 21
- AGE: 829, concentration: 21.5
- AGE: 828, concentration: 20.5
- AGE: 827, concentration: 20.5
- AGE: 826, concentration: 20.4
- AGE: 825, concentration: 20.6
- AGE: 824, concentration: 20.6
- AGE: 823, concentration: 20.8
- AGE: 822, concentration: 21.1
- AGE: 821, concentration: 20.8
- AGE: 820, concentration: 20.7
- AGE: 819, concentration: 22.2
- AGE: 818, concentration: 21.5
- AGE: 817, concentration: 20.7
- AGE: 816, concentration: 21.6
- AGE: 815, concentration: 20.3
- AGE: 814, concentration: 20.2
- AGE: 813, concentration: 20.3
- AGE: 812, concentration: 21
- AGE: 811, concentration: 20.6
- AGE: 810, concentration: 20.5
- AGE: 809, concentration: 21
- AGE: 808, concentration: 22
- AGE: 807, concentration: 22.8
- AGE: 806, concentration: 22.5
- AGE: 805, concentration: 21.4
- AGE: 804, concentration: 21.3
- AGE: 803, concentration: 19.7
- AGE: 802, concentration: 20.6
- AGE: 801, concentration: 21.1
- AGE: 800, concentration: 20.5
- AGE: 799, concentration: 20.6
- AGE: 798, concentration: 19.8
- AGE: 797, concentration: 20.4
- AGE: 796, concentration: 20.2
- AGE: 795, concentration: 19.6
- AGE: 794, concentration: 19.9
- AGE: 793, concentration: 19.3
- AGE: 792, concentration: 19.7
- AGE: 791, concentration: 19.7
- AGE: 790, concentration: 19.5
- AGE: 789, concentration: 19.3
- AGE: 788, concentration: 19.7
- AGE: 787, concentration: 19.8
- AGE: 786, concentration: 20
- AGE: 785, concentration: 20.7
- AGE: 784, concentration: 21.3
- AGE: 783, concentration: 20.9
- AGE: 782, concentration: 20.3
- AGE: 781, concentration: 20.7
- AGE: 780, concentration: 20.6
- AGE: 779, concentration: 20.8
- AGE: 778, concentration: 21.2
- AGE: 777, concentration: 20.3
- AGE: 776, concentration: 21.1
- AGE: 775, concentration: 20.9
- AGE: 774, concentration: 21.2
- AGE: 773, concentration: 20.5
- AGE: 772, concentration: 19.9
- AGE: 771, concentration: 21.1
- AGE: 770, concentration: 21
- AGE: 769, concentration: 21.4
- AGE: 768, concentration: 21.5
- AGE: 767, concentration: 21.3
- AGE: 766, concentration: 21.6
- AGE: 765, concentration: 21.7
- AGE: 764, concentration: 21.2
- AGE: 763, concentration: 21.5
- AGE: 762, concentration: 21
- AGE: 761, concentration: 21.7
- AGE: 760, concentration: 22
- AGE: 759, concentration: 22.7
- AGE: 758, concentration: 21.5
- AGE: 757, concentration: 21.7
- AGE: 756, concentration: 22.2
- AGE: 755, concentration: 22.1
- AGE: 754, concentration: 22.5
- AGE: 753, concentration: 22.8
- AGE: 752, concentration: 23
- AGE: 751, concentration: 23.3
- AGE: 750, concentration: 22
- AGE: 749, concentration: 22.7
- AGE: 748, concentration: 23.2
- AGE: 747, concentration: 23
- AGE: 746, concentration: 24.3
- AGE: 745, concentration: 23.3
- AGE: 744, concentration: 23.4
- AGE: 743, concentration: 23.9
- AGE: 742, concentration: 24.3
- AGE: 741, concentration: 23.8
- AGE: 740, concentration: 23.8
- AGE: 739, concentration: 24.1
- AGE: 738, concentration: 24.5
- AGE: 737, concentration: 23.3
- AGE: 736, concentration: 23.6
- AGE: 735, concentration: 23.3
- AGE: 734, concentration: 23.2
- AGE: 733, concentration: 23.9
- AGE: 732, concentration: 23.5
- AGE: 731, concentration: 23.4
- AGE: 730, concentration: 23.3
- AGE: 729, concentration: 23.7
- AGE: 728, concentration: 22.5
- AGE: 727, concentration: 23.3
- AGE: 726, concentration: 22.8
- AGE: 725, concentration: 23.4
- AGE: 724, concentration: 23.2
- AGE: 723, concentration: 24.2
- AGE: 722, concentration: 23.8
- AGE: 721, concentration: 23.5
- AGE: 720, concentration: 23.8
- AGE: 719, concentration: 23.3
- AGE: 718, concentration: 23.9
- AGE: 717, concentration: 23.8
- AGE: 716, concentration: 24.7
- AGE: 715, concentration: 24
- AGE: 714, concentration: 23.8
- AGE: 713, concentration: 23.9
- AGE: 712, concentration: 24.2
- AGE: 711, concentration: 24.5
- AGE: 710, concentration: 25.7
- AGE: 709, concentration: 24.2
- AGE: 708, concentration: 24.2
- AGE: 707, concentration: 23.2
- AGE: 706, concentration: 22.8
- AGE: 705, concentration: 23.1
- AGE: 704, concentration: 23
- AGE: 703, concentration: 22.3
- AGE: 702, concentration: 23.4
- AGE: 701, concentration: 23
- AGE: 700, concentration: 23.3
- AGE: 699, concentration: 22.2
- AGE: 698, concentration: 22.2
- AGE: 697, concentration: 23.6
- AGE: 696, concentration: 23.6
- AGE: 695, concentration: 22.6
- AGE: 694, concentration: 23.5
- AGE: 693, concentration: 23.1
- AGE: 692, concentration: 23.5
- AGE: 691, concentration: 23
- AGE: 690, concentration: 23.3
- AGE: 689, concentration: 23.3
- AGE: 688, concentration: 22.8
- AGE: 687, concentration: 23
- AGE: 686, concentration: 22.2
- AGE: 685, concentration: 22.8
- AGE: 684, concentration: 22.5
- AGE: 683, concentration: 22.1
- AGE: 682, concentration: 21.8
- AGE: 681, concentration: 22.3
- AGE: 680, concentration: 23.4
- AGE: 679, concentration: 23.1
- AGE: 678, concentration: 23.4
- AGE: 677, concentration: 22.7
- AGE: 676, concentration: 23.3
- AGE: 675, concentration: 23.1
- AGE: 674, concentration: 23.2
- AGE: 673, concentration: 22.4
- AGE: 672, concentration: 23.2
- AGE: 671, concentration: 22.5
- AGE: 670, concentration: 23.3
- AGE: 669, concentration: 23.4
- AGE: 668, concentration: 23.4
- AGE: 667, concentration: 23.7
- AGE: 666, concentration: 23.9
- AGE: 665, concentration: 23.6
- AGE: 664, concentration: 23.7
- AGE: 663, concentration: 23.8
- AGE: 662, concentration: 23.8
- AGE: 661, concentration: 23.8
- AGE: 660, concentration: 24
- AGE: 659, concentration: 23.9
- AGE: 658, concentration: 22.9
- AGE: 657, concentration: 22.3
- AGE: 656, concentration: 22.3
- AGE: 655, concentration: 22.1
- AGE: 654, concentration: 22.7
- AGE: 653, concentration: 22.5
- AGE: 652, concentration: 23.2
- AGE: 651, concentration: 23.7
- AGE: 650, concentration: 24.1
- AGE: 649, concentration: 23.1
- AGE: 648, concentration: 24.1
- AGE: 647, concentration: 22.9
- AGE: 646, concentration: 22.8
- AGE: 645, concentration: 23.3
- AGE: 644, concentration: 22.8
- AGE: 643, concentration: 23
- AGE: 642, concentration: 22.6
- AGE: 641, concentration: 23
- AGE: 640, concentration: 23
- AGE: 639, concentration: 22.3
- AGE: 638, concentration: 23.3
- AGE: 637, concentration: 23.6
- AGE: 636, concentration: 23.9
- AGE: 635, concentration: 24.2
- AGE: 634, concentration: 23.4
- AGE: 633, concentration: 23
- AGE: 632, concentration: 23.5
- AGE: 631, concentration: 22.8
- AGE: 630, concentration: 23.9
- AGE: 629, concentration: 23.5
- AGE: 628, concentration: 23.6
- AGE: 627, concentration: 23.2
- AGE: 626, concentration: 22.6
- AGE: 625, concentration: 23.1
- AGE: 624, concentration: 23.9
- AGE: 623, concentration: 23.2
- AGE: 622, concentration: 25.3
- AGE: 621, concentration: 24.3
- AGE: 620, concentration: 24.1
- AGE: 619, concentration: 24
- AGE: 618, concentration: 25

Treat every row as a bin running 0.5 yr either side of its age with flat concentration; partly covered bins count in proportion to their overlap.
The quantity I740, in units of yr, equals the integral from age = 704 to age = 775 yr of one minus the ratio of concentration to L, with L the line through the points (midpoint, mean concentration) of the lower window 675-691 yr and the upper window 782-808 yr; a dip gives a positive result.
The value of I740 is -4.4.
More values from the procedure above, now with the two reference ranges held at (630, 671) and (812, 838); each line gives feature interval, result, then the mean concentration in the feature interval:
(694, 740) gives -2.1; 23.5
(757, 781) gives 0.8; 21.2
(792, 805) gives 0.8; 20.3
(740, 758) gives -0.7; 23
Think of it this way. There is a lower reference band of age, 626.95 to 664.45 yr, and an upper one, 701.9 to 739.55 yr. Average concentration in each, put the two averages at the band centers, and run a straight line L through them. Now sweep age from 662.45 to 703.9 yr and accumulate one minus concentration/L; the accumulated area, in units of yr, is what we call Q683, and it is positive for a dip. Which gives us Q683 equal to 0.7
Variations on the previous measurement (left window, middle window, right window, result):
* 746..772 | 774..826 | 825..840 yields 2.72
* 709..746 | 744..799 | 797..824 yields 2.66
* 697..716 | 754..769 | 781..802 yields -0.26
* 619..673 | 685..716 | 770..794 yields -1.71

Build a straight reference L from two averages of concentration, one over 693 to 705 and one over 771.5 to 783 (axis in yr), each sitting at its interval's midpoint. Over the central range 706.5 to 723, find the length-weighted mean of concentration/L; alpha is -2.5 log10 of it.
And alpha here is -0.07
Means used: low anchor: 23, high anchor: 20.7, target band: 24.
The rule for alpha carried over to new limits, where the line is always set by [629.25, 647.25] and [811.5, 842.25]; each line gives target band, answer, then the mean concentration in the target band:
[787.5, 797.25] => 0.10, 19.7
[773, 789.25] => 0.06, 20.6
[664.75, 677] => -0.02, 23.2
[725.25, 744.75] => -0.06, 23.6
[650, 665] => -0.01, 23.2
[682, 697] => -0.01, 22.9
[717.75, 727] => -0.05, 23.5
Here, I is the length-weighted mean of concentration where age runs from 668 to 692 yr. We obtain 22.9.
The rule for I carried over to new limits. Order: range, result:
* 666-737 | 23.3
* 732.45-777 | 22.4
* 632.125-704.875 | 23.1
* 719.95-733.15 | 23.4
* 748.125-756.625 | 22.6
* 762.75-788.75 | 20.8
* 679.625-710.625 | 23.1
